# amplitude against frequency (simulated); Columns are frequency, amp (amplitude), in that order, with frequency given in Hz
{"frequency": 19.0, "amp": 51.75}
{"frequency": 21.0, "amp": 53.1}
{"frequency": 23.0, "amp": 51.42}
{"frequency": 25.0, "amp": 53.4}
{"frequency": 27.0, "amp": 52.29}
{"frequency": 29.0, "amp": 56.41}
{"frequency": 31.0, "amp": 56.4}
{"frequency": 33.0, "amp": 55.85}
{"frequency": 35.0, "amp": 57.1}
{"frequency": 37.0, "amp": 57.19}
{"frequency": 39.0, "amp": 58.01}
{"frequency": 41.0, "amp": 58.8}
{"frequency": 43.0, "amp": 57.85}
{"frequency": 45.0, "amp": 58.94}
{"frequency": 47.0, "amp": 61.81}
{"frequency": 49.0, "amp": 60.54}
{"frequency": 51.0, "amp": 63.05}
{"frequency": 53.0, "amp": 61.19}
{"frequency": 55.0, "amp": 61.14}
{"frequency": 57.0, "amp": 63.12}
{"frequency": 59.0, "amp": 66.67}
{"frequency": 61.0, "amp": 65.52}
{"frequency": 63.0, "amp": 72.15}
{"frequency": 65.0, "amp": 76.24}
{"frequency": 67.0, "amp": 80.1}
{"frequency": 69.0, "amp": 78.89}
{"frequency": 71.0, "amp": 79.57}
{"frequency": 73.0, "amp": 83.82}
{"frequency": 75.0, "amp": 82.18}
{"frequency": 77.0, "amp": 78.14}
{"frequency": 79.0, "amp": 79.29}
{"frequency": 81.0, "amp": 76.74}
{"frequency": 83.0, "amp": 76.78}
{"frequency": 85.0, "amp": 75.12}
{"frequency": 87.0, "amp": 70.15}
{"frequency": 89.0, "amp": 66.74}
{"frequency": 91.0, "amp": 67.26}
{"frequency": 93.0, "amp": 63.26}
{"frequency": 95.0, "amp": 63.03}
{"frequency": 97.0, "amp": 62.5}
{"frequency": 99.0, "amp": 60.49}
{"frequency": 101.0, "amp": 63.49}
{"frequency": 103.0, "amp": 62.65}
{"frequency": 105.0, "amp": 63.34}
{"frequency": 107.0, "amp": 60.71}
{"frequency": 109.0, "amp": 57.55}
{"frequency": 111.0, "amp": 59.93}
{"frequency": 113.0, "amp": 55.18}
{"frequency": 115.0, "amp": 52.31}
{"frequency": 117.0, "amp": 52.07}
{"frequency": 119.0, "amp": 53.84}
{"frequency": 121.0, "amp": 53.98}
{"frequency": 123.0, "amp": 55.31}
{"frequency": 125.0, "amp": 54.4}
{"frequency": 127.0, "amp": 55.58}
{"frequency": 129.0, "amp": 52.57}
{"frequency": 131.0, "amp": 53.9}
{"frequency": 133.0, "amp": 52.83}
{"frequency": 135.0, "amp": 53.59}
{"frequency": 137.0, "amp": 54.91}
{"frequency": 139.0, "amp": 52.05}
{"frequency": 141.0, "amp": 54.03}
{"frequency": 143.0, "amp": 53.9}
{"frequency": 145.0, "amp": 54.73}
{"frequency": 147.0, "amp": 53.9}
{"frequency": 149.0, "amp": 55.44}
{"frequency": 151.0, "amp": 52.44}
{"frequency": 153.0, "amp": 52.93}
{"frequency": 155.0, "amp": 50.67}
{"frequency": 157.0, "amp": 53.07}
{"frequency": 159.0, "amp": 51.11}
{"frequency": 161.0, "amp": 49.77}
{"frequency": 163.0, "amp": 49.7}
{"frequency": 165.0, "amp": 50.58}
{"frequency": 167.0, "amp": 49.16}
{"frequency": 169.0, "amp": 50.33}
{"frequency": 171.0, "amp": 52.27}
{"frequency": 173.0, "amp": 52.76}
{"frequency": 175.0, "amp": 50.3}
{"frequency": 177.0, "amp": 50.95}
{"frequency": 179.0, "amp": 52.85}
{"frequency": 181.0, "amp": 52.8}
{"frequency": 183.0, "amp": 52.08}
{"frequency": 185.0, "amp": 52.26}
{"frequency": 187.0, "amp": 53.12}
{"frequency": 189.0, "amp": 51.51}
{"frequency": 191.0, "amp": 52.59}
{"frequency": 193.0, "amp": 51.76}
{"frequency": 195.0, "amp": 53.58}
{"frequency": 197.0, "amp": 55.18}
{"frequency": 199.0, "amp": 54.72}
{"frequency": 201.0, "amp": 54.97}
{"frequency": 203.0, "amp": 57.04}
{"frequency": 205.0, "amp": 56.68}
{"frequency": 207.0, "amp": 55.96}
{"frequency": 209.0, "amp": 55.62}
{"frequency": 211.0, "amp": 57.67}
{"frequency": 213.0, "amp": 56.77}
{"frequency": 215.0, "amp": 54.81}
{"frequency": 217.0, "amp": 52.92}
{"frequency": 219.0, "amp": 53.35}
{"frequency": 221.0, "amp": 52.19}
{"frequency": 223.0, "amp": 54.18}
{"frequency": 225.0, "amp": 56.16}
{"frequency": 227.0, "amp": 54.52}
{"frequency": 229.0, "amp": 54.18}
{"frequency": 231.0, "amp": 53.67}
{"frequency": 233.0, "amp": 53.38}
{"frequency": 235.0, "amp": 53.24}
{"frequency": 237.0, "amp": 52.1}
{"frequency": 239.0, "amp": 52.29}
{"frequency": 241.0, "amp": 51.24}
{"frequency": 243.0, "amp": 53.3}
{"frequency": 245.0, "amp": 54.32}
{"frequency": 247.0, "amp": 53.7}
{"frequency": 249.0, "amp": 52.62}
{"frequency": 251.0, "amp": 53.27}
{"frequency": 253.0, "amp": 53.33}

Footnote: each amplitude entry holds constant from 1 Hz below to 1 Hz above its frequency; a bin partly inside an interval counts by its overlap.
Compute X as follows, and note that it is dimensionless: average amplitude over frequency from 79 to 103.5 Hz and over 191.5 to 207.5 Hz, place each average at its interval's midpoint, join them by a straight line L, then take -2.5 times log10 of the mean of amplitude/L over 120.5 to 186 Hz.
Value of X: 0.15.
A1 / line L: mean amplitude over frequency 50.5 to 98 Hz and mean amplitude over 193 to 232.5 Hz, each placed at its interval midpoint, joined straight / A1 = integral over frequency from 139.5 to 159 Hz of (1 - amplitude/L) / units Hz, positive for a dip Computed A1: 2.9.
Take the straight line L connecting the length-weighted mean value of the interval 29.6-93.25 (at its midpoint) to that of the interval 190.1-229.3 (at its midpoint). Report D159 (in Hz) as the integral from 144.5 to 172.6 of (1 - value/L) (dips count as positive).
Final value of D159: 3.5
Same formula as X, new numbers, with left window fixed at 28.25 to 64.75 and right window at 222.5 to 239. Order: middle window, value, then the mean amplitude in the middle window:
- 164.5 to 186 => 0.09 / 51.5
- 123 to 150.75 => 0.07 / 54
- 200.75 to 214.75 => -0.03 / 56.4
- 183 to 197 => 0.06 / 52.6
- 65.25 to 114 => -0.17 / 69.6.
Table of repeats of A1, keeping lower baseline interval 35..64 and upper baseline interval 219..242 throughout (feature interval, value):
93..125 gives 0.3 Hz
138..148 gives 0.6 Hz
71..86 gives -4.6 Hz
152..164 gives 1.2 Hz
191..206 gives 0.0 Hz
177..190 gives 0.8 Hz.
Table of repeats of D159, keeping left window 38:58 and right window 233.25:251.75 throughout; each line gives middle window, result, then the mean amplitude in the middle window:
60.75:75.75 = -4.57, 77.8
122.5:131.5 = 0.48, 54.3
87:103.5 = -1.54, 64.1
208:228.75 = -0.37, 54.8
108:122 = 0.70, 55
